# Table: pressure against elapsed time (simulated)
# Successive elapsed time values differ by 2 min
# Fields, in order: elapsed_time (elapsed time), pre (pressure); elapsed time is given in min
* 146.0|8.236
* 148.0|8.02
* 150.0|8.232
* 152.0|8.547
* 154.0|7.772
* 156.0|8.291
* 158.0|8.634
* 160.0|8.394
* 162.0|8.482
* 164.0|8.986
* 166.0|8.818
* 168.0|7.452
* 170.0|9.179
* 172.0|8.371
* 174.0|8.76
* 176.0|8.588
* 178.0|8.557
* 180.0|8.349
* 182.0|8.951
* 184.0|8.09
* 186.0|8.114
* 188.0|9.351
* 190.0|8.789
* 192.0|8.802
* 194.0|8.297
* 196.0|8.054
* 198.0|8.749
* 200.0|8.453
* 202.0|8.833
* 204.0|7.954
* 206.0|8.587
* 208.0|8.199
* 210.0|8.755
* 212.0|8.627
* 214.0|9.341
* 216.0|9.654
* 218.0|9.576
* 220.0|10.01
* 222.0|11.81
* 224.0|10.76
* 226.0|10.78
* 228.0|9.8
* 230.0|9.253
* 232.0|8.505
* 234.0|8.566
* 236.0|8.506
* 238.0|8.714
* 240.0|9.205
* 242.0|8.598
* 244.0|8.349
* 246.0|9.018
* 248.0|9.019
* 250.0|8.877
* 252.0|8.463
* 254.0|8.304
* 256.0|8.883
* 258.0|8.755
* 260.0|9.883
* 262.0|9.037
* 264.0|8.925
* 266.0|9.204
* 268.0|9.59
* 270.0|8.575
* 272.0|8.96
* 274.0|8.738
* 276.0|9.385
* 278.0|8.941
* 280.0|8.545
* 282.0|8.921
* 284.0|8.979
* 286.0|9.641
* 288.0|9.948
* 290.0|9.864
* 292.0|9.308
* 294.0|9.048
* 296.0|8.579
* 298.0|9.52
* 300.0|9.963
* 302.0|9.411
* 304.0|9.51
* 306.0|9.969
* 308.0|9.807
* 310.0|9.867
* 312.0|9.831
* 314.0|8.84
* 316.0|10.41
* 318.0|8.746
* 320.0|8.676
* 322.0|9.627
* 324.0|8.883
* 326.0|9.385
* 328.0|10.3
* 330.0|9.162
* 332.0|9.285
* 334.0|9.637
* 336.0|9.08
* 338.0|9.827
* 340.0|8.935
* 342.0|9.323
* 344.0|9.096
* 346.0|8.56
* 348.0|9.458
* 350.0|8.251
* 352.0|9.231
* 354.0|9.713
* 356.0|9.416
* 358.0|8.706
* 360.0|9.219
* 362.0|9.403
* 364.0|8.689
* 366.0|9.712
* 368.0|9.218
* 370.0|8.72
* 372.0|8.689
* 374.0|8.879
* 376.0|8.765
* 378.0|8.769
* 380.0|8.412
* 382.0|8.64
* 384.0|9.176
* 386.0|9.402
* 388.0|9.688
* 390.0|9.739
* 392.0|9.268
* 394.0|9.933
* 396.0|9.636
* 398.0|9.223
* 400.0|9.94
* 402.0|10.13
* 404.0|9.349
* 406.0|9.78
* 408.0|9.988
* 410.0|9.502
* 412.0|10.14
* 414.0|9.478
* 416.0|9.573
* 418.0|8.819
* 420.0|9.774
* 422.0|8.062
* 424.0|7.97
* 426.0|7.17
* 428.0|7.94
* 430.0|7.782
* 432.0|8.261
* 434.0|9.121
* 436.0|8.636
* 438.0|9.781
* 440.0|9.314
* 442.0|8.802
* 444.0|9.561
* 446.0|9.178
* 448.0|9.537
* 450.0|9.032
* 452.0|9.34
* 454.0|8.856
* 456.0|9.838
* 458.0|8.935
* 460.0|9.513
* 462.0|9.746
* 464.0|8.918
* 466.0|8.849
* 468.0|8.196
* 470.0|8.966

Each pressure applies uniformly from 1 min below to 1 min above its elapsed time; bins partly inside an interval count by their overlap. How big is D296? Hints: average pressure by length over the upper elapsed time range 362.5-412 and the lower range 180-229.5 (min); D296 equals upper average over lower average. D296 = 1.03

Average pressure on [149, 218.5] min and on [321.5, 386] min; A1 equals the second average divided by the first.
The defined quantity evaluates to 1.1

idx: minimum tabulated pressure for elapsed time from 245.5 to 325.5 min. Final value 8.304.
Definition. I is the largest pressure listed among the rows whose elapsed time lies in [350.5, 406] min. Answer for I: 10.13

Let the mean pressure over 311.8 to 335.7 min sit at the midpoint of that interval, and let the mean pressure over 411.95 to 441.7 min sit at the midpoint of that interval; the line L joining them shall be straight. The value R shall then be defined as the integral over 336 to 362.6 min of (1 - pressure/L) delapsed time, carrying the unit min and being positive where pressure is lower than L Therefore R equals 0.2 min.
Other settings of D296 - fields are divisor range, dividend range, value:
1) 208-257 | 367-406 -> 1.01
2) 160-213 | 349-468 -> 1.07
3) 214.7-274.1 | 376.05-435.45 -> 0.99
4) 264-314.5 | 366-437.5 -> 0.98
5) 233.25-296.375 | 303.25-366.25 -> 1.04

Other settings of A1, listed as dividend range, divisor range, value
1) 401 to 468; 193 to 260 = 1.01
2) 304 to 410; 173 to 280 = 1.04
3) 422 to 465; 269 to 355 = 0.96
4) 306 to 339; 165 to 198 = 1.11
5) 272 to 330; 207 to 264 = 1.02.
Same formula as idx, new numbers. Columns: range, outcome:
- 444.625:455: 8.856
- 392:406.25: 9.223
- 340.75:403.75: 8.251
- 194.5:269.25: 7.954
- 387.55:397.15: 9.268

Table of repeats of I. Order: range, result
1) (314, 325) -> 10.41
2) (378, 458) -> 10.14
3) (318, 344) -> 10.3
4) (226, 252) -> 10.78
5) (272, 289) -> 9.948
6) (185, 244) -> 11.81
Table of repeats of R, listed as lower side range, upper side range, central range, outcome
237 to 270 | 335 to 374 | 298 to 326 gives -1.5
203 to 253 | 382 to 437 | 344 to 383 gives 0.8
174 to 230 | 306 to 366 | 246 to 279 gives 0.7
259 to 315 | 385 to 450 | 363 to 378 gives 0.5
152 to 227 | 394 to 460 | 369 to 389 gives 0.4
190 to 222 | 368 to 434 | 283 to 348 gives -3.0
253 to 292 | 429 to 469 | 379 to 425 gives -1.5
